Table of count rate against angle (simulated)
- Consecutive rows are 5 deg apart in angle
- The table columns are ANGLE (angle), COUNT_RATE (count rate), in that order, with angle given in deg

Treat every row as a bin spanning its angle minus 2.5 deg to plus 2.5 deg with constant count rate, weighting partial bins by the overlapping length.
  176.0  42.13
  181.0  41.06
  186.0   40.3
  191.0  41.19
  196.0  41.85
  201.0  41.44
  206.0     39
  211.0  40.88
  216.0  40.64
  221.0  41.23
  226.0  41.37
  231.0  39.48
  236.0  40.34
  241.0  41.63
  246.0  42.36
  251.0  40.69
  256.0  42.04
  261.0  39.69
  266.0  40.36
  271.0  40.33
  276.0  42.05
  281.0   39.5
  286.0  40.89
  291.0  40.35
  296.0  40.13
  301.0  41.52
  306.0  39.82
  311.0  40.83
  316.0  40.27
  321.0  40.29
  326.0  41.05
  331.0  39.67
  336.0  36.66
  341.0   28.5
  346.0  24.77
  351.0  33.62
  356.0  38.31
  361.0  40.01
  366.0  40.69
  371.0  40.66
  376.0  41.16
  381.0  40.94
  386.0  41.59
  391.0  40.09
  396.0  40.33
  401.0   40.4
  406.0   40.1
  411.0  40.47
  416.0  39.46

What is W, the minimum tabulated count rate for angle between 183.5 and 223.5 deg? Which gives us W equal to 39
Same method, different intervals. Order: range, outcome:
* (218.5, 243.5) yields 39.48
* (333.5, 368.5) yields 24.77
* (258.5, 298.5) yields 39.5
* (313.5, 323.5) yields 40.27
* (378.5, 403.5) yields 40.09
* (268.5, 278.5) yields 40.33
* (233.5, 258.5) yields 40.34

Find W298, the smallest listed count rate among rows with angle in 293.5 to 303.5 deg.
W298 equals 40.13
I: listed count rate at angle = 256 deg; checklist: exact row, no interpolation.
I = 42.04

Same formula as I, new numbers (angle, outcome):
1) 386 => 41.59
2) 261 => 39.69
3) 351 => 33.62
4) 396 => 40.33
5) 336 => 36.66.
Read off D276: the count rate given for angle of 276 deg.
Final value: 42.05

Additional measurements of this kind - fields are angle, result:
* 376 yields 41.16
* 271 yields 40.33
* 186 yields 40.3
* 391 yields 40.09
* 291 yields 40.35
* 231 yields 39.48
